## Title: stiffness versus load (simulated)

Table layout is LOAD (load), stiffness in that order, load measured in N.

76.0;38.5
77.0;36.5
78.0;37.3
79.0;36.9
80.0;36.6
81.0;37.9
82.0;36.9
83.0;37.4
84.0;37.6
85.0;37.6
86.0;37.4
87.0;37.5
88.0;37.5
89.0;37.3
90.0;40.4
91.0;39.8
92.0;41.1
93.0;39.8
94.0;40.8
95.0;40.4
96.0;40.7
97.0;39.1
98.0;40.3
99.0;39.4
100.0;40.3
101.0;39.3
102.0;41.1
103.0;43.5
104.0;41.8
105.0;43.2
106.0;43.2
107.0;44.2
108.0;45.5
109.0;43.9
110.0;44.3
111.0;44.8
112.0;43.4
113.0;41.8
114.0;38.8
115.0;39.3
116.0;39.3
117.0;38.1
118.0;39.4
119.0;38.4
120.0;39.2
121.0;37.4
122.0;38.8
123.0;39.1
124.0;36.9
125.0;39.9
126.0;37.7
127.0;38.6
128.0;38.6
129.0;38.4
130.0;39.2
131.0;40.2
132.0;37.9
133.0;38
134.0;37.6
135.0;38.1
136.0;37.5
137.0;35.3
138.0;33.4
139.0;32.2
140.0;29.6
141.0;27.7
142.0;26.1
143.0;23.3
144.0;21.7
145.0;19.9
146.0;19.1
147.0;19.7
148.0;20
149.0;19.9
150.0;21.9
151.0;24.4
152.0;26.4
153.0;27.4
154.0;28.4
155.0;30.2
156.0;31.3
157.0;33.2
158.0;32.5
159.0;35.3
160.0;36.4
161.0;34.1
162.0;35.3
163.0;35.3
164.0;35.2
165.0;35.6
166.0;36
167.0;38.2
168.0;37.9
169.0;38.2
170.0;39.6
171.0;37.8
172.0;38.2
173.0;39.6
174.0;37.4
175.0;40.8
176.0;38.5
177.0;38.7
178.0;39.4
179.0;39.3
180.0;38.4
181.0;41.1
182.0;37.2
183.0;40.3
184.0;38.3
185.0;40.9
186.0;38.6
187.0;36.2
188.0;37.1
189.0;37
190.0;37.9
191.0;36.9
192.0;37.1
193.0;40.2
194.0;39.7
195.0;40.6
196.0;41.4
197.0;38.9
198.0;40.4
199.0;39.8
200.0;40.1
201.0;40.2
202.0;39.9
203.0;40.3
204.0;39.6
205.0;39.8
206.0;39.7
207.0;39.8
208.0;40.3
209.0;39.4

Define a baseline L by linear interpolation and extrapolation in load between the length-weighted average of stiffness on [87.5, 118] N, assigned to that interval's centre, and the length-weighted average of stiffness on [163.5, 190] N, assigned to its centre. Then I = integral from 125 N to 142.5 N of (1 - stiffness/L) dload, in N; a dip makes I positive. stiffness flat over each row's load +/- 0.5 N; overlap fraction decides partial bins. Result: 1.8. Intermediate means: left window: 41.1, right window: 38.3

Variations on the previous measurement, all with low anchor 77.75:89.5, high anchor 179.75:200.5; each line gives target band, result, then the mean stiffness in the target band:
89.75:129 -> -2.92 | 40.5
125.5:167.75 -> 7.35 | 31.6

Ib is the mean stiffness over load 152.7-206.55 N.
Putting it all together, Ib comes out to 37.6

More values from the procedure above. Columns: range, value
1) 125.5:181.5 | 33.4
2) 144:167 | 29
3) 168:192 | 38.5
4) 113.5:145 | 35.7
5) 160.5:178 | 37.5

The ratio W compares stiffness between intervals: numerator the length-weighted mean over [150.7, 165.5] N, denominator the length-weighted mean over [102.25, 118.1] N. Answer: 0.8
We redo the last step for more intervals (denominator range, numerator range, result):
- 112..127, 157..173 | 0.93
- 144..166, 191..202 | 1.39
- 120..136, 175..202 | 1.02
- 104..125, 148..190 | 0.86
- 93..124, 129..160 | 0.73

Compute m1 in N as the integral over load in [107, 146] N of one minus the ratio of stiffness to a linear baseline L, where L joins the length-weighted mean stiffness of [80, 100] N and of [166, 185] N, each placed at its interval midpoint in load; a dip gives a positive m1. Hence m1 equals 2.2 N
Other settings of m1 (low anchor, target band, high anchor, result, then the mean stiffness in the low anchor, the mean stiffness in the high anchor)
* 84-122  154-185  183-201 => 1.92 N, 40.5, 39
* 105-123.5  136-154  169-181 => 6.49 N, 41.1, 38.9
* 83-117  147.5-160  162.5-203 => 3.62 N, 40.7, 38.6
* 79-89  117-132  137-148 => -4.92 N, 37.4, 25.5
